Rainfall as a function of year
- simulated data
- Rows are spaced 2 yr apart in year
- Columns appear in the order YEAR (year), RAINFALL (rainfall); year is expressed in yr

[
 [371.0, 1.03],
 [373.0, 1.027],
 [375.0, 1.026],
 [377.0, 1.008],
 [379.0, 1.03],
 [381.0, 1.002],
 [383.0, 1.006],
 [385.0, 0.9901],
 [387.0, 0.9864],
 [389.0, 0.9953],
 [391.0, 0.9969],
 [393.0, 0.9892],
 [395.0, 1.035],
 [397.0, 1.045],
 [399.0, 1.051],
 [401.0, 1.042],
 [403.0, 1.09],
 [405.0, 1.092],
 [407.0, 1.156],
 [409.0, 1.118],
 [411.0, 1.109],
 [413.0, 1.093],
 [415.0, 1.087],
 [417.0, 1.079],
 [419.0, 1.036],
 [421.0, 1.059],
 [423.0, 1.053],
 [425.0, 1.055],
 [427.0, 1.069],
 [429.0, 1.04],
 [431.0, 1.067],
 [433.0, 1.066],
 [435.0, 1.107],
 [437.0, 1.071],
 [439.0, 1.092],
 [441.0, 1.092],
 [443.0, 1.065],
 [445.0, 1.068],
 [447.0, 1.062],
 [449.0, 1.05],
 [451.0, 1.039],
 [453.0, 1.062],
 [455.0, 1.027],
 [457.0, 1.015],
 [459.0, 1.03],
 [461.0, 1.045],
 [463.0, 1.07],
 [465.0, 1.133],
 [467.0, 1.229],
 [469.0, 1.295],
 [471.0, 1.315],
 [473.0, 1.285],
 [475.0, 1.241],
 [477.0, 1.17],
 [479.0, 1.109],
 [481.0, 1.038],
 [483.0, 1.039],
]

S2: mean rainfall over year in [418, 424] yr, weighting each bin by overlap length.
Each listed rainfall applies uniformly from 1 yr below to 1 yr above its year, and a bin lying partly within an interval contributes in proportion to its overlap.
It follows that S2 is 1.05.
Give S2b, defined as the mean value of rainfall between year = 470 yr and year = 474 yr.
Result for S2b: 1.3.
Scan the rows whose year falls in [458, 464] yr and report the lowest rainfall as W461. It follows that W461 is 1.03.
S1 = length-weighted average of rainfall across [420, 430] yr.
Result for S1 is 1.06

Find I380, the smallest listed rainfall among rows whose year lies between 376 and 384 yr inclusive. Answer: 1.002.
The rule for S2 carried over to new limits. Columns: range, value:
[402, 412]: 1.11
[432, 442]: 1.09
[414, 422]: 1.07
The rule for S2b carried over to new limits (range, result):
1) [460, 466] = 1.08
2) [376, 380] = 1.02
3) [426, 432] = 1.06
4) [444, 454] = 1.06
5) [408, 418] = 1.1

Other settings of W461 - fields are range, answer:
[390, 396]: 0.9892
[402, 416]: 1.087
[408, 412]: 1.109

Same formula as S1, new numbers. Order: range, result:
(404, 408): 1.12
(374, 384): 1.01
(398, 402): 1.05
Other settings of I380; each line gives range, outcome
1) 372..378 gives 1.008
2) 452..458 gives 1.015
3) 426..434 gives 1.04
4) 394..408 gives 1.035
